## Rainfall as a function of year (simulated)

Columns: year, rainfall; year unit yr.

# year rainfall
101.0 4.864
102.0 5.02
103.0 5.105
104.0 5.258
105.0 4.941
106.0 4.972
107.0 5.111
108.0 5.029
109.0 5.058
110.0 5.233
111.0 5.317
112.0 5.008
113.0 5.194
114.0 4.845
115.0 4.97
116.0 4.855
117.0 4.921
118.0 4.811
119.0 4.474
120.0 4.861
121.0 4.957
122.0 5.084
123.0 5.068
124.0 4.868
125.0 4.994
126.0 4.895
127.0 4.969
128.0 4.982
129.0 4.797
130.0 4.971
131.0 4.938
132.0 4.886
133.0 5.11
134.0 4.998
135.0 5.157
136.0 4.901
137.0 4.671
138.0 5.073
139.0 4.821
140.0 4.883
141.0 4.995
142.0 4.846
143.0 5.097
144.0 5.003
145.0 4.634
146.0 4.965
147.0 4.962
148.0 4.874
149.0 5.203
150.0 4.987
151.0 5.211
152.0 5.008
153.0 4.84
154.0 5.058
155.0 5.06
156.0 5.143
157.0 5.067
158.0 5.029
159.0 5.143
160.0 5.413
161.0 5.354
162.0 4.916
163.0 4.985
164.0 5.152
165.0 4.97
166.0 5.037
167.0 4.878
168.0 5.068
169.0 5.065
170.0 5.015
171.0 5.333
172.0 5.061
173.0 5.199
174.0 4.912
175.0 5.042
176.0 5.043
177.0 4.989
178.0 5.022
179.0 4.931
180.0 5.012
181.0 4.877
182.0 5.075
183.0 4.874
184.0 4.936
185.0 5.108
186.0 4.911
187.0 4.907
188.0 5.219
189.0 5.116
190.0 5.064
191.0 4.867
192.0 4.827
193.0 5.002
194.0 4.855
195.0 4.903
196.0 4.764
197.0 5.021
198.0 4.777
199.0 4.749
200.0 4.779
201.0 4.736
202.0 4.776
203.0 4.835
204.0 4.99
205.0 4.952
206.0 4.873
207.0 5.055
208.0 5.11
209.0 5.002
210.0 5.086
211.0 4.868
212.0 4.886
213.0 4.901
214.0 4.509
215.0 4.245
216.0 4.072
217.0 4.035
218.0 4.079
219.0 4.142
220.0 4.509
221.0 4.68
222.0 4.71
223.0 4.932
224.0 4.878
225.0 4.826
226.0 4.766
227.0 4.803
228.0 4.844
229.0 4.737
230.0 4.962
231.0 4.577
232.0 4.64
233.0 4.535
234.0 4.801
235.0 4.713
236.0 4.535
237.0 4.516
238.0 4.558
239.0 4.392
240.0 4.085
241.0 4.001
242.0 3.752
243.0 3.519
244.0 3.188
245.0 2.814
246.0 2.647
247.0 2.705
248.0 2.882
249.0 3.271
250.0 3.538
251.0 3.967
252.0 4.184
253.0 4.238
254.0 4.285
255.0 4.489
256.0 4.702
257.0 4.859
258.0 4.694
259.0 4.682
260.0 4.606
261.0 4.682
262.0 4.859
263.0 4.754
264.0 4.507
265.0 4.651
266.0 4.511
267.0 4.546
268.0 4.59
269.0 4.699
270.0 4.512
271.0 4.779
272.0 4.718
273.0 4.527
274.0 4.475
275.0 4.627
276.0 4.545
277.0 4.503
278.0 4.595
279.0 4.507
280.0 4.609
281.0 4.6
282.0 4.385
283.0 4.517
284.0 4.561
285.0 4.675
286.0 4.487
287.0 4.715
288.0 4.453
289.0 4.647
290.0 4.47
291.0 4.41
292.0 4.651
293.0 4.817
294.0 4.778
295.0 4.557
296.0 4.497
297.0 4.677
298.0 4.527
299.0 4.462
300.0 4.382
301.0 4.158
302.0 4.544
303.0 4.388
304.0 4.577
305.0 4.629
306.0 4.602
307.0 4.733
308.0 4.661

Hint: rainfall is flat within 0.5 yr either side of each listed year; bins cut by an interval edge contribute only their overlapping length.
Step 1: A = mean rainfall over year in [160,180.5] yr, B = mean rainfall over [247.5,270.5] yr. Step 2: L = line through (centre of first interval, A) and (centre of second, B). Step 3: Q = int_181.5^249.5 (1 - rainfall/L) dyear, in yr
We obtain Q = 2.4 yr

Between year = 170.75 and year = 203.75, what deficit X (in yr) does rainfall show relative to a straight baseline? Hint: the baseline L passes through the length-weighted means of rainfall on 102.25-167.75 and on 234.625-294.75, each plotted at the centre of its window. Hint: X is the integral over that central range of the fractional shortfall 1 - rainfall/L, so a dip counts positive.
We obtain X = -1.5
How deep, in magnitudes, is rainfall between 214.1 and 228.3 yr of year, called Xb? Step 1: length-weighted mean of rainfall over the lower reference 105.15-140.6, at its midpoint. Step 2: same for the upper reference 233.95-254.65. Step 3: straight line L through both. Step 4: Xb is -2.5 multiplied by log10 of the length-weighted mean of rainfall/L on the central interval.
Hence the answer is -0.13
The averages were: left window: 4.96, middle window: 4.53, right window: 3.82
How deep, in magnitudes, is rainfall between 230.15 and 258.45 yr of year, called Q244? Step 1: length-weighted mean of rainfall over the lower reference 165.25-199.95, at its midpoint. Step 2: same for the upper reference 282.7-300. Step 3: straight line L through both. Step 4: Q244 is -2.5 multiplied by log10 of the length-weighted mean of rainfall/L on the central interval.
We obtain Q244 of 0.17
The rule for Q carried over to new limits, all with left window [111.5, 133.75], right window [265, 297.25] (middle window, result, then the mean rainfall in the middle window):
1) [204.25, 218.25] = 0.1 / 4.71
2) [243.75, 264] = 2.7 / 4.02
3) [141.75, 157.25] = -0.4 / 5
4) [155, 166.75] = -0.6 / 5.1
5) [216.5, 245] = 1.6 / 4.43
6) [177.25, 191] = -0.6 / 5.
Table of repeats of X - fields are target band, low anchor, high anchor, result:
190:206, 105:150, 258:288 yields -0.3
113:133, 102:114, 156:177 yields 0.7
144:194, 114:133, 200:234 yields -2.2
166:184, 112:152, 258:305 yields -0.7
